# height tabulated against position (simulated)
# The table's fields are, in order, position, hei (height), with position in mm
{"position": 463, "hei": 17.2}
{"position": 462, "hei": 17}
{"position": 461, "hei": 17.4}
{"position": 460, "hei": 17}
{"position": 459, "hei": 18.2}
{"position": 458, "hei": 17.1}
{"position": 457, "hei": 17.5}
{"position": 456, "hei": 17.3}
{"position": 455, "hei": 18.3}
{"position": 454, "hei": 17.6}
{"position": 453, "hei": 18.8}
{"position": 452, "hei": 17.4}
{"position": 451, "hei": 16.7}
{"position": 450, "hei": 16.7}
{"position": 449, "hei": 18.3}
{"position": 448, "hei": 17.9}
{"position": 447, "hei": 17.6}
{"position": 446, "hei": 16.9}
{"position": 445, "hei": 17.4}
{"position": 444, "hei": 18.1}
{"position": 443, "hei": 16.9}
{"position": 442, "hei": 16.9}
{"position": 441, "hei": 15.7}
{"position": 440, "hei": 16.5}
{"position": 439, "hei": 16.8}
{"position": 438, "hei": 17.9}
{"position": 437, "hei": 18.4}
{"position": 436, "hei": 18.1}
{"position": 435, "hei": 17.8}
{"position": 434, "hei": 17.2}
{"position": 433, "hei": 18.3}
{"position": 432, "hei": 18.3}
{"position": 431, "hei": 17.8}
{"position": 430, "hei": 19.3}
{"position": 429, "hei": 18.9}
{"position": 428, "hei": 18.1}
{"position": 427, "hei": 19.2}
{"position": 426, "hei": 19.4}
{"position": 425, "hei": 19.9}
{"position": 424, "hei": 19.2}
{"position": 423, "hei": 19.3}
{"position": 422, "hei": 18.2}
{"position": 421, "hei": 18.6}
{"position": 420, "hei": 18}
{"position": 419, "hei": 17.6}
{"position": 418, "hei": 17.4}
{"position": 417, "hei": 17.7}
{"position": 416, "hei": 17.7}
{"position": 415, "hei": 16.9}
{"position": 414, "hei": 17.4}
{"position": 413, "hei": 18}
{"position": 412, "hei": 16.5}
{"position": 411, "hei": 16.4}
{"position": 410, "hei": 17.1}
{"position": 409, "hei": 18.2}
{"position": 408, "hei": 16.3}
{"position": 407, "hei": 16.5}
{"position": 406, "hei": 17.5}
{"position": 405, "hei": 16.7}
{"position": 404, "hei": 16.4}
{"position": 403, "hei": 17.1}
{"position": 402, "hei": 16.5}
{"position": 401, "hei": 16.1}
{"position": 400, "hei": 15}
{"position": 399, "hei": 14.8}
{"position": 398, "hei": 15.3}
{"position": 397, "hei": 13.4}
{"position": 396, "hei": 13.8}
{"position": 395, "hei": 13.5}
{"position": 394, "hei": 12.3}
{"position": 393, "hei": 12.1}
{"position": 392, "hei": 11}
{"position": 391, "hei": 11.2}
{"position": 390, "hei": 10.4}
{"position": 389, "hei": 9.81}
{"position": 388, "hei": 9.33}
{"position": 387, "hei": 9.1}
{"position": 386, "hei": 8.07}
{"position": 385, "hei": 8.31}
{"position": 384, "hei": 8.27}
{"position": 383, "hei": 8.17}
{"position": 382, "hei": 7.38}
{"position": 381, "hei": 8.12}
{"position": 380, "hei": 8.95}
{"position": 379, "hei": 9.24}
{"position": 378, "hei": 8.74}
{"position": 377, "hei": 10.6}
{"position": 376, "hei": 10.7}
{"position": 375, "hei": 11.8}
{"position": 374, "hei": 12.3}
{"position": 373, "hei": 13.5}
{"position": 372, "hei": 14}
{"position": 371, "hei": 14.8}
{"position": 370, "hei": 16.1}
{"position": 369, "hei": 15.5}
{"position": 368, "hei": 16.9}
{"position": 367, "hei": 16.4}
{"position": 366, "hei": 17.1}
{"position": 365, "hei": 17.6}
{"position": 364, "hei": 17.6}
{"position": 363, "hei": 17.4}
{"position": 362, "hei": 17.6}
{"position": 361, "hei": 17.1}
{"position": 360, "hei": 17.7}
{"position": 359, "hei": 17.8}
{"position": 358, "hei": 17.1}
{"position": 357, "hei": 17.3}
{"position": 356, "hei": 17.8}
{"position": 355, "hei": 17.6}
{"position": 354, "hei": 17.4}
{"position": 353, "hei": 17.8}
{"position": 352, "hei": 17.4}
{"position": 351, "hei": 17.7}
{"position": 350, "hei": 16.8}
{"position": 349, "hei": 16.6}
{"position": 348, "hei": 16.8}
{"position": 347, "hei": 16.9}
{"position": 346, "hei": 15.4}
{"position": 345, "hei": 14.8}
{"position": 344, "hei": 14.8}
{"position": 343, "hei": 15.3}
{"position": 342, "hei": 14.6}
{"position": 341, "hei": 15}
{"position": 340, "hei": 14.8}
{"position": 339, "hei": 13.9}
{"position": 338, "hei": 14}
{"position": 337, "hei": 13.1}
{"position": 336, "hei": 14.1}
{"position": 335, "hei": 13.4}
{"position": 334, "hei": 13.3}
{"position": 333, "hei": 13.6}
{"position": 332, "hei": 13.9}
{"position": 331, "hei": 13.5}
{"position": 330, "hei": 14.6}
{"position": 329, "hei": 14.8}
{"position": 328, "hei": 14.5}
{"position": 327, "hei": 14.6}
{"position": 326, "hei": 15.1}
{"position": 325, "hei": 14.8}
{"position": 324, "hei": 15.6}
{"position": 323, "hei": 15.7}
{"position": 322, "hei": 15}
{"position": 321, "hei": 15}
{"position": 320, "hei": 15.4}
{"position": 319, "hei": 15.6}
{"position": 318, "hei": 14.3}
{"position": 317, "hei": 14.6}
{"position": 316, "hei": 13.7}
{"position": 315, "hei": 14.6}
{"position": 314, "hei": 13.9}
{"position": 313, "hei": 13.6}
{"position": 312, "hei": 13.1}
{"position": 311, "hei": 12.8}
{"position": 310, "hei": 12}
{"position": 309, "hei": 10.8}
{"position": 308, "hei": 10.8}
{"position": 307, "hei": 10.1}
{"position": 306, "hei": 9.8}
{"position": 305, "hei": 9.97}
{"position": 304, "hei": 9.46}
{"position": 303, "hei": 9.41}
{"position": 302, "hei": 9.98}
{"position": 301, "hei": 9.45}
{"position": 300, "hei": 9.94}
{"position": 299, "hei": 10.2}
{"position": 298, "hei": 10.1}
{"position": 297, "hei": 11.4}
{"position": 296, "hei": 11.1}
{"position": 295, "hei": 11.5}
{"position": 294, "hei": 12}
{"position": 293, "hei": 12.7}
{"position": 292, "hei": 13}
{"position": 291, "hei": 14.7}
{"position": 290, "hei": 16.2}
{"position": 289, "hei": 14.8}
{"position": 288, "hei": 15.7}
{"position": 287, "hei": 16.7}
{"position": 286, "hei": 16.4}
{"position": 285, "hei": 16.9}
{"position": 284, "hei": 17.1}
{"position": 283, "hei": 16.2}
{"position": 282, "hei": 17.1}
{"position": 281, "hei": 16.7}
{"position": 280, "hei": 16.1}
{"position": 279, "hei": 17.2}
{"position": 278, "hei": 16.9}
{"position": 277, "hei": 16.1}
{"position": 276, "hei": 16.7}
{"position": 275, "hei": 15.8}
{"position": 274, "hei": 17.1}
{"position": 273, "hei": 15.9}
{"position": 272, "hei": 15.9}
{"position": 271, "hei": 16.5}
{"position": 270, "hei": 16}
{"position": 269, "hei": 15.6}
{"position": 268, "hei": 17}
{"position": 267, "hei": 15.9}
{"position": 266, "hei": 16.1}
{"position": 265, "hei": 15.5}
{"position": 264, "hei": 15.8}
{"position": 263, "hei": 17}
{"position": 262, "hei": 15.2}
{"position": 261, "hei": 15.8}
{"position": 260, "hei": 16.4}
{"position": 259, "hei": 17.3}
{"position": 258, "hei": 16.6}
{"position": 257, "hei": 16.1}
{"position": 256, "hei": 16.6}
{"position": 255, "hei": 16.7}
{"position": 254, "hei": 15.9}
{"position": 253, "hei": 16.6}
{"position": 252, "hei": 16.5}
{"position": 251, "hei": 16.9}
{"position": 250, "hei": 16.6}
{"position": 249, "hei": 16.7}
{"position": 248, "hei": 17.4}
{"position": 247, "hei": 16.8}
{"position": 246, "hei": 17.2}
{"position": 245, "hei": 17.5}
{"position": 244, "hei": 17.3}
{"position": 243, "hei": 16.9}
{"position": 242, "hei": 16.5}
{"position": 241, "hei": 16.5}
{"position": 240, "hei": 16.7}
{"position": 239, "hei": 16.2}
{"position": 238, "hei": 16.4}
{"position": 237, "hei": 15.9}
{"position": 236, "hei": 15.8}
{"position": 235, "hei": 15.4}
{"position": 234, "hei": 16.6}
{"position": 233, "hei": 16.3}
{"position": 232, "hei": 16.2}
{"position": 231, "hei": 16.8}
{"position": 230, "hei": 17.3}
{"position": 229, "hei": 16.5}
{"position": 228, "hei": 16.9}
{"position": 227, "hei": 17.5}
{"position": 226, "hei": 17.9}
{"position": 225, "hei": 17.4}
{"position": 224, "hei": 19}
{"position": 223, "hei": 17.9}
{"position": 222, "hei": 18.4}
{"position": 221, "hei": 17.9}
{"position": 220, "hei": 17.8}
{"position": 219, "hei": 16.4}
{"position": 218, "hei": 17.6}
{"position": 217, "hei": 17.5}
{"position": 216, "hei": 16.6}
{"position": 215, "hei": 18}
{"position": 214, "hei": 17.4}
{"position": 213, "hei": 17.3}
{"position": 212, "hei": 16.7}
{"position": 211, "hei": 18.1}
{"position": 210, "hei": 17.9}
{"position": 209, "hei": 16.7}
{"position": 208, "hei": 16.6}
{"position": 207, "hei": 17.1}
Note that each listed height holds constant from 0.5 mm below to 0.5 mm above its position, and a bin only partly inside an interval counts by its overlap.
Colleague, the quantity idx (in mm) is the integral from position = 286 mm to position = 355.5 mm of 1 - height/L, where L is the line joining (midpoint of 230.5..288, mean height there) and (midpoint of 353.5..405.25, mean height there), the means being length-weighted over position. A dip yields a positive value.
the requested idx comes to 4.99 mm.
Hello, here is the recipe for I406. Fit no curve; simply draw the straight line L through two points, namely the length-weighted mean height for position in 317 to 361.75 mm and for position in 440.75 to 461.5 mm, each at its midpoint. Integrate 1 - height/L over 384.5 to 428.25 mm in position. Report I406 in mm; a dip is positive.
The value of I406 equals 3.23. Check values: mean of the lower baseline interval 15.5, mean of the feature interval 15.5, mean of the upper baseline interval 17.4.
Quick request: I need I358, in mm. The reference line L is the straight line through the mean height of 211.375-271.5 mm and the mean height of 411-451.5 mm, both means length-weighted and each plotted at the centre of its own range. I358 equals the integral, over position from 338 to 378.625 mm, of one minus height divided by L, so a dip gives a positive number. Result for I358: 4.14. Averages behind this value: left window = 16.8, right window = 17.8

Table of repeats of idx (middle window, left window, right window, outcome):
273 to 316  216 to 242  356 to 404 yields 5.4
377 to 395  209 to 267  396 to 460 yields 8.0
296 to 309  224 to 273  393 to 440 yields 5.1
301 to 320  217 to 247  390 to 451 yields 5.4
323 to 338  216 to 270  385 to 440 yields 2.0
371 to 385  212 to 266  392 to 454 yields 5.6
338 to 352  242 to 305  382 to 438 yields -0.2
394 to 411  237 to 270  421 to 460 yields 1.7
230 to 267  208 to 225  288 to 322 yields -1.9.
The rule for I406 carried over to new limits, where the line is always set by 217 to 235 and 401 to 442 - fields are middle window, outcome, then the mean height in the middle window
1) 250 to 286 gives 2.0 mm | 16.4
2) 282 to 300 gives 3.6 mm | 13.9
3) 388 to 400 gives 3.5 mm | 12.5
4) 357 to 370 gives 0.3 mm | 17.1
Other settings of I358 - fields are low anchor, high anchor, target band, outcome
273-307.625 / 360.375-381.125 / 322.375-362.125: -4.8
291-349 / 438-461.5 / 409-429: -2.0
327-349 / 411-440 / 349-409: 7.5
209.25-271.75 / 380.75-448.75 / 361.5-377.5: 1.0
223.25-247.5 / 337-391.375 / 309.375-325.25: 0.8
